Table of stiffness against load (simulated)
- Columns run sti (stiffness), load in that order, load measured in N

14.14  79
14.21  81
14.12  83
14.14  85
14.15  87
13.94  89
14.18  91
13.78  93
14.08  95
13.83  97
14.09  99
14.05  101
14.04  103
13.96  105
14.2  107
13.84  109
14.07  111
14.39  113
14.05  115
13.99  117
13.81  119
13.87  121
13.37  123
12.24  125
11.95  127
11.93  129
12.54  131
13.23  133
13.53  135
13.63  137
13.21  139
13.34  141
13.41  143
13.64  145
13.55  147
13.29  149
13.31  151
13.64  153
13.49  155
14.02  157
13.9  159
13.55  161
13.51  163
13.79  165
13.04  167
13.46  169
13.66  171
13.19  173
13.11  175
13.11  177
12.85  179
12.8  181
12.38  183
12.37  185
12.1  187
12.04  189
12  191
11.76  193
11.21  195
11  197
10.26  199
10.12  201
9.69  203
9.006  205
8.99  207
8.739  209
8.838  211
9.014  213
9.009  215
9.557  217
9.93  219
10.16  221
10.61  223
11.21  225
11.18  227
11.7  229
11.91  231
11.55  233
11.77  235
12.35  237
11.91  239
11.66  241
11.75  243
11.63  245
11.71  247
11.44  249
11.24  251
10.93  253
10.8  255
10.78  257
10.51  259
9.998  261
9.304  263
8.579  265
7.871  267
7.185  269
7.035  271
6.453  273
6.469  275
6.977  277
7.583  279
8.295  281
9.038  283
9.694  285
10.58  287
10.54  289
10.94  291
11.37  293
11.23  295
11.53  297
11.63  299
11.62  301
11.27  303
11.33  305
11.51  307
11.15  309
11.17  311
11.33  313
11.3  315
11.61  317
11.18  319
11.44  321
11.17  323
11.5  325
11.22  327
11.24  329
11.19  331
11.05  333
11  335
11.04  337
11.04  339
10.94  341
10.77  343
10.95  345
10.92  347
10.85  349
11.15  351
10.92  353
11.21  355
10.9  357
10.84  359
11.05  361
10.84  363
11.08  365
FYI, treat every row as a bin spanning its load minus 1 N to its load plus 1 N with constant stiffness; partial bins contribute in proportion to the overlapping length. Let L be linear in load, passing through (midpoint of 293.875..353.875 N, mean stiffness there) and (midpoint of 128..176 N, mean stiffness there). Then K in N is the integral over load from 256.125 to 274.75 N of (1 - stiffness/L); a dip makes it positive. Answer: 5.33 N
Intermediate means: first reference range 13.4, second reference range 11.2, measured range 8.53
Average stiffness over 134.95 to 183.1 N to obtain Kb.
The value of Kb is 13.4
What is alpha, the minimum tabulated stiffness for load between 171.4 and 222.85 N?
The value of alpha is 8.739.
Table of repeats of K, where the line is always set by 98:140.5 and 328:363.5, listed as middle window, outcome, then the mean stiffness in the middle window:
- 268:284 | 6.0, 7.38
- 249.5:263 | 1.5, 10.6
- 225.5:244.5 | 0.8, 11.7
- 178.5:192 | 0.5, 12.3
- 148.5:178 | -1.0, 13.5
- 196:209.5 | 3.1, 9.72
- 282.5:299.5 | 1.2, 10.8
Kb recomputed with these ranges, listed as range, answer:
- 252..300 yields 9.39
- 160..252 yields 11.5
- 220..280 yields 10.1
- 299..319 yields 11.4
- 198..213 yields 9.35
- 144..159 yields 13.6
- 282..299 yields 10.7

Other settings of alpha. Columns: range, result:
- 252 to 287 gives 6.453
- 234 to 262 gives 9.998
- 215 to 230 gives 9.009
